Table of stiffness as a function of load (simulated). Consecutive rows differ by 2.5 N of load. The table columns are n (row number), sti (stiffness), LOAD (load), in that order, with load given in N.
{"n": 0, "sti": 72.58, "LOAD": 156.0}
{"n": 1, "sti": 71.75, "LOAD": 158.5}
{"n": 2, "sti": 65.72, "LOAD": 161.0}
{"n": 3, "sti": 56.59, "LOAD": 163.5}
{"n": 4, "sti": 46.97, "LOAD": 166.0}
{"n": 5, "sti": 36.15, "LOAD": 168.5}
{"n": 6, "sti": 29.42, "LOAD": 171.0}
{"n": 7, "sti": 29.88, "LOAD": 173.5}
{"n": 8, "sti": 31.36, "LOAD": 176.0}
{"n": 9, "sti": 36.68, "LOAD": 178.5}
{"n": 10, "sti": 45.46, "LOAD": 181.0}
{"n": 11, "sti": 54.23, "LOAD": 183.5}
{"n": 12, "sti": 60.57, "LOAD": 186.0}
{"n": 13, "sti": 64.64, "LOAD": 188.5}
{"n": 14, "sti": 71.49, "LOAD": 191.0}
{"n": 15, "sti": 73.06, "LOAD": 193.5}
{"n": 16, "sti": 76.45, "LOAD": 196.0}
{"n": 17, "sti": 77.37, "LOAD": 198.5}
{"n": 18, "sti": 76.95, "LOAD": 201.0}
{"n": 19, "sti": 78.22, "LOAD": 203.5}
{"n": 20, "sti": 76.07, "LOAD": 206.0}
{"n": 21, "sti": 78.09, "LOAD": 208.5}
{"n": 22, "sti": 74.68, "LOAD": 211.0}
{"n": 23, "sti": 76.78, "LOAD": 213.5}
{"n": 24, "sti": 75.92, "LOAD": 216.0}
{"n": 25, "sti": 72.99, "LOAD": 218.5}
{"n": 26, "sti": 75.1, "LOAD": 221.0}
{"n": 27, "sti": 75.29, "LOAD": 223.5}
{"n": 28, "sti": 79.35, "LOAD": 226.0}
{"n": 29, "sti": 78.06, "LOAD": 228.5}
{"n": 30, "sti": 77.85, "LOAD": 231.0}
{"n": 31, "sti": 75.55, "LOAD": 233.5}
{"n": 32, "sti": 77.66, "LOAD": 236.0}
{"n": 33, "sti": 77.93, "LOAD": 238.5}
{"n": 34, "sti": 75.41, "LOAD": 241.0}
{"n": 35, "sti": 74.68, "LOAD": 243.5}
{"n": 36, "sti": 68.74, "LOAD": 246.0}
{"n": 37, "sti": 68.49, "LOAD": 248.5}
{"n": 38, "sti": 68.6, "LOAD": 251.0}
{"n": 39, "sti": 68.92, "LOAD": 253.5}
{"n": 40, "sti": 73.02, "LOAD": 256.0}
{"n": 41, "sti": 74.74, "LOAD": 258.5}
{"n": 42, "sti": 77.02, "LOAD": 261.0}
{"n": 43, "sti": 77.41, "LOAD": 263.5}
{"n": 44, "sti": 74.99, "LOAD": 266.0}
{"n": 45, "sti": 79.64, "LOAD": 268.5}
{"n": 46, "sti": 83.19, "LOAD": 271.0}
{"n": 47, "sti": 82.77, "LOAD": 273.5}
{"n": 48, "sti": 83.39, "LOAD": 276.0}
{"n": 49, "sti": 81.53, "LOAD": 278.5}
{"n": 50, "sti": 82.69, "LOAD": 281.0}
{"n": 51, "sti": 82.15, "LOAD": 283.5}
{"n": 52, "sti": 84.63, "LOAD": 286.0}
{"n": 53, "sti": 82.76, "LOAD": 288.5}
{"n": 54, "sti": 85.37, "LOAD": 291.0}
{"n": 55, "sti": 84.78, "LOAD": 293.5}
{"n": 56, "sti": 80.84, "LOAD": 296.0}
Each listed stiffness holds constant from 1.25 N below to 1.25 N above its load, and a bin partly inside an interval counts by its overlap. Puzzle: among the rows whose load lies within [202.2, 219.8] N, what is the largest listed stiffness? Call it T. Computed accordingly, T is 78.22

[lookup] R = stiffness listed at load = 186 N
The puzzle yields 60.57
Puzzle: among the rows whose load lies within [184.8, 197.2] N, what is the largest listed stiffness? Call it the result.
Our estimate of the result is 76.45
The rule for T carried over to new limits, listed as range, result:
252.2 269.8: 79.64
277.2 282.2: 82.69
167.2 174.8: 36.15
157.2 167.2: 71.75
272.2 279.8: 83.39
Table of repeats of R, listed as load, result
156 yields 72.58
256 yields 73.02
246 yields 68.74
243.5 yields 74.68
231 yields 77.85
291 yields 85.37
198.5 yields 77.37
